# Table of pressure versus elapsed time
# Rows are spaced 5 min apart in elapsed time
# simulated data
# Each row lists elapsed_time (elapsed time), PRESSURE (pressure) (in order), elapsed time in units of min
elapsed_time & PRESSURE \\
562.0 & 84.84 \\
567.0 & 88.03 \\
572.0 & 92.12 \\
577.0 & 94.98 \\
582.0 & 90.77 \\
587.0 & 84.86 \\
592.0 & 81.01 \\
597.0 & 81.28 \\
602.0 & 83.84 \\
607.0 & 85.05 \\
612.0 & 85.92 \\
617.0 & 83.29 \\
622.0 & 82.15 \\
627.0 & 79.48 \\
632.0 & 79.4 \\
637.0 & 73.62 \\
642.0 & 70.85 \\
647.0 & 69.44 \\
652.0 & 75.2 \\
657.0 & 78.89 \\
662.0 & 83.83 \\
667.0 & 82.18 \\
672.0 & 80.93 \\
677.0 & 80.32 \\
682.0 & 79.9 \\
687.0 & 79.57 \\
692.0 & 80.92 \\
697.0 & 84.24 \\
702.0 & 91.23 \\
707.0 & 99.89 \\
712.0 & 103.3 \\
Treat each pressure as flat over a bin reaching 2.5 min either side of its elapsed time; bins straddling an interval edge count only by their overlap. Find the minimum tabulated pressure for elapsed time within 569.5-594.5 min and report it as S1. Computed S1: 81.01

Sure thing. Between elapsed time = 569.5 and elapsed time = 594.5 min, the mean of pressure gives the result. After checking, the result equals 88.7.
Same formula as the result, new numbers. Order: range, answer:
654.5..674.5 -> 81.5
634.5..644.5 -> 72.2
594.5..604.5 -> 82.6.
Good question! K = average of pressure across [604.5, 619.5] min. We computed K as 84.8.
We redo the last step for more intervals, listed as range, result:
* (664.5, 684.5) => 80.8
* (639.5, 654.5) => 71.8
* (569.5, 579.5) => 93.5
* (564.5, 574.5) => 90.1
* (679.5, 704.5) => 83.2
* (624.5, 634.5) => 79.4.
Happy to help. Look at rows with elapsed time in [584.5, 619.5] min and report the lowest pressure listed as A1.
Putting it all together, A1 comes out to 81.01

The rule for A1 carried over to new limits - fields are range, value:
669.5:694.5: 79.57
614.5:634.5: 79.4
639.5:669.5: 69.44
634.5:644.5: 70.85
